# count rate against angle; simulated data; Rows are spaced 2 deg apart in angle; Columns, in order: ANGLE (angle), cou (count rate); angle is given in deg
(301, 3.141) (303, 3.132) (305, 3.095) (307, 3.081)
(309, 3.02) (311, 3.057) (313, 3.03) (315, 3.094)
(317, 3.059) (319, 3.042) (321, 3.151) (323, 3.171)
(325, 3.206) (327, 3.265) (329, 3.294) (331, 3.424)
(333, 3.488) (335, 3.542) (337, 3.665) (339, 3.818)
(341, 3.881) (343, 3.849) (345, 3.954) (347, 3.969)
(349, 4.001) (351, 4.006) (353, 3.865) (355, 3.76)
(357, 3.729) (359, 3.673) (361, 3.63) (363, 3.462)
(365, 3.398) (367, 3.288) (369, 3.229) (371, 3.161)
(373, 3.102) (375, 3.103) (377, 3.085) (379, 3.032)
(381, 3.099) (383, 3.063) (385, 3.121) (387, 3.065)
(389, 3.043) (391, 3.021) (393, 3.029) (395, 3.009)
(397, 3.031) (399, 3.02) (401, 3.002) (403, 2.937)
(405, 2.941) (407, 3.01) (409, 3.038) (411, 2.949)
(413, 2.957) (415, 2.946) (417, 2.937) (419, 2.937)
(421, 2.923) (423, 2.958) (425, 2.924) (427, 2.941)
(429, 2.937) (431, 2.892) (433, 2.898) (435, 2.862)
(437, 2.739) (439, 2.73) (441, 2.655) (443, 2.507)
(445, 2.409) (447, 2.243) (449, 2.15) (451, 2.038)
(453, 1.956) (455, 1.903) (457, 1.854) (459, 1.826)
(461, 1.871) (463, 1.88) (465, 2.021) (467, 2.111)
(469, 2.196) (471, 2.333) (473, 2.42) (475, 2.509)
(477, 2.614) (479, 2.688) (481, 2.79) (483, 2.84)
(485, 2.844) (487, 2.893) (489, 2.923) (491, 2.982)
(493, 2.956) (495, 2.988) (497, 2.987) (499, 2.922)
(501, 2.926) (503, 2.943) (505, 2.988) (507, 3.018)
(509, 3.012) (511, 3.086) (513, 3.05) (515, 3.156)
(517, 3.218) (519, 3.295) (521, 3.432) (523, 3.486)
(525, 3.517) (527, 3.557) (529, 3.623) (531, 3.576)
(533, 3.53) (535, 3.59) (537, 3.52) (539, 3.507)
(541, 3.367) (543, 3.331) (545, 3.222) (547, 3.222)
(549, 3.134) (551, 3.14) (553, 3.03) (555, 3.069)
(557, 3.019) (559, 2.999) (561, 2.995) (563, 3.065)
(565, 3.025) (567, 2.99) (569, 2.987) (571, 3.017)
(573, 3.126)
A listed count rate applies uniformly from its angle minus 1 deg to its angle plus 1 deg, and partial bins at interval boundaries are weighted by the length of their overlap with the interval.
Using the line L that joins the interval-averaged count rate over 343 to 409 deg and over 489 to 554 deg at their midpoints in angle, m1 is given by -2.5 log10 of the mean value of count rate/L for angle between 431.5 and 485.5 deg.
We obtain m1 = 0.35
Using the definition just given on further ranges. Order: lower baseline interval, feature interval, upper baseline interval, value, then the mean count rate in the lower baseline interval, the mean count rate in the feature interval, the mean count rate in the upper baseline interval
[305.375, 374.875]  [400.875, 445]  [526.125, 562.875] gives 0.176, 3.44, 2.88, 3.3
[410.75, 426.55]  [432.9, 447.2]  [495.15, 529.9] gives 0.139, 2.94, 2.64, 3.18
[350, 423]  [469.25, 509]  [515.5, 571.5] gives 0.153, 3.18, 2.81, 3.27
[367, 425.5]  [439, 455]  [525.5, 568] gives 0.334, 3.03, 2.28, 3.27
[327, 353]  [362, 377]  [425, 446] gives 0.063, 3.73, 3.24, 2.76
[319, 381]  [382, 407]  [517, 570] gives 0.141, 3.49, 3.02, 3.28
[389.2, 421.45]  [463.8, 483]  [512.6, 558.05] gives 0.290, 2.98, 2.43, 3.33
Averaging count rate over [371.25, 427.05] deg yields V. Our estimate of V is 3.01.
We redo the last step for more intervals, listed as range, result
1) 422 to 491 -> 2.49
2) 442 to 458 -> 2.13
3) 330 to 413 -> 3.35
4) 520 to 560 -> 3.34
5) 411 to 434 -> 2.93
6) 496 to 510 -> 2.97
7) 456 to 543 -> 2.91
